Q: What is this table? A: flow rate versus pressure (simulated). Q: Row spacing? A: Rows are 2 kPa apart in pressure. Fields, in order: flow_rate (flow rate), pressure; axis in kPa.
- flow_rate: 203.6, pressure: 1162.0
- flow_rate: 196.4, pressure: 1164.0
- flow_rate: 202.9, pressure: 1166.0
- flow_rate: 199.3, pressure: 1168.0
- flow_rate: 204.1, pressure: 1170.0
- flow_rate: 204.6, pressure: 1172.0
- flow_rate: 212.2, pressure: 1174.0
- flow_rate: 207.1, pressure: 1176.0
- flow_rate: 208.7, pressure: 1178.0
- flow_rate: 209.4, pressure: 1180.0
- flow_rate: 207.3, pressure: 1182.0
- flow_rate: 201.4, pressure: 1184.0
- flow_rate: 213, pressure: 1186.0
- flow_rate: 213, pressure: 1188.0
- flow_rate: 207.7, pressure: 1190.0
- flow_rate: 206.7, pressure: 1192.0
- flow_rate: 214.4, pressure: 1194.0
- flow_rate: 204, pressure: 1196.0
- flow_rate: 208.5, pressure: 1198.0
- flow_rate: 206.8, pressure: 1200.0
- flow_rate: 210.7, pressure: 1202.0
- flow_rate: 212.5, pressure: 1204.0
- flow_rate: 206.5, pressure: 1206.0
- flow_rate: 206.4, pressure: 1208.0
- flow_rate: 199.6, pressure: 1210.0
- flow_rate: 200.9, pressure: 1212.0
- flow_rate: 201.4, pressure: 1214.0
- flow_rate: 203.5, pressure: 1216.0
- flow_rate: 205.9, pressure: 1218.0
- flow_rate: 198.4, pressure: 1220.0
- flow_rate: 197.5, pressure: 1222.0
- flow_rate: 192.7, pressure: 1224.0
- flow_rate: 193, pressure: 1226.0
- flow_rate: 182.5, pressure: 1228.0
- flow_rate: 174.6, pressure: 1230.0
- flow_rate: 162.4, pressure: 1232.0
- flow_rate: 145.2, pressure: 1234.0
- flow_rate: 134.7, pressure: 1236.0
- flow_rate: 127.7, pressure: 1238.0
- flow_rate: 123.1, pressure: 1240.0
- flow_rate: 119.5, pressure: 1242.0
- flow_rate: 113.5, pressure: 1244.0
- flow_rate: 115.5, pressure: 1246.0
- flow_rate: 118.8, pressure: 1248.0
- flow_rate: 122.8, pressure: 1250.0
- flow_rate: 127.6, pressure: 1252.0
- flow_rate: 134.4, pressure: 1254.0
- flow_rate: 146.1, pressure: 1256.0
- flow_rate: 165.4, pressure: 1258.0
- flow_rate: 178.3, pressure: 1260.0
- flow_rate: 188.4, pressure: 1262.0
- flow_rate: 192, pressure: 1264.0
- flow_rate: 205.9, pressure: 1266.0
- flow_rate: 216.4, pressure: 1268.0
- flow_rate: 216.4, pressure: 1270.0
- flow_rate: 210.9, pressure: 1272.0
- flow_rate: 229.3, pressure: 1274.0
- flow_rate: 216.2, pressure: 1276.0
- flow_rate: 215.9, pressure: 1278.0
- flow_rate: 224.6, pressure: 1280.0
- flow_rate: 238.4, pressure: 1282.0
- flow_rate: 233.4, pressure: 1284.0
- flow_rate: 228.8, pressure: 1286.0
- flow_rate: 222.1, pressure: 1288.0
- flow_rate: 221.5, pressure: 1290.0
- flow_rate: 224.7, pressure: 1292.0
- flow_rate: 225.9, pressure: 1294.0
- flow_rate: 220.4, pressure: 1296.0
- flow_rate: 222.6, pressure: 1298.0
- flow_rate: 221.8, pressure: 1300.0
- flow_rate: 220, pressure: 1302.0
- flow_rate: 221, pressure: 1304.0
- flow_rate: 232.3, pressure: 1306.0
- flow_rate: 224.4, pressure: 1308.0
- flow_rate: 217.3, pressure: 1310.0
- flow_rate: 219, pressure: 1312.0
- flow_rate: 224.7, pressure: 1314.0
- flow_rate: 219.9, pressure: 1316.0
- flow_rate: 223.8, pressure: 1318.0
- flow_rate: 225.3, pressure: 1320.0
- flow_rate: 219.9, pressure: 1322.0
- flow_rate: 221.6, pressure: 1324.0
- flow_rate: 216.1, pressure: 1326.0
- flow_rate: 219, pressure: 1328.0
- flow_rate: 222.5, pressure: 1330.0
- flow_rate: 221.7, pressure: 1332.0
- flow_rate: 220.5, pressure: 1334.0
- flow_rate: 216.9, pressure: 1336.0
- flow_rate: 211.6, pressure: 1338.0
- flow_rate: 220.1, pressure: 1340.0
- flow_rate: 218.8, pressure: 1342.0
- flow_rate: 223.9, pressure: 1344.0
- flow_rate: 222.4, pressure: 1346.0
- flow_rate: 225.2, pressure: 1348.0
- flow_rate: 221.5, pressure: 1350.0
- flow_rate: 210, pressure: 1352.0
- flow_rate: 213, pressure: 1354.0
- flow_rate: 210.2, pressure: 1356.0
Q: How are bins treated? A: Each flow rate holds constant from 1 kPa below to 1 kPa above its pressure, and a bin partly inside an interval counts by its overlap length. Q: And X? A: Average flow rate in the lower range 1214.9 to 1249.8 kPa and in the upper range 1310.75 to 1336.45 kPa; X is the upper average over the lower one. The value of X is 1.39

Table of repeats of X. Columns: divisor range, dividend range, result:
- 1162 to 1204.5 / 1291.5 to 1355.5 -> 1.07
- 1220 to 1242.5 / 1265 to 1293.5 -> 1.37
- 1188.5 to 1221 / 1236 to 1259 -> 0.63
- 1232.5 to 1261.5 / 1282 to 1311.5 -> 1.66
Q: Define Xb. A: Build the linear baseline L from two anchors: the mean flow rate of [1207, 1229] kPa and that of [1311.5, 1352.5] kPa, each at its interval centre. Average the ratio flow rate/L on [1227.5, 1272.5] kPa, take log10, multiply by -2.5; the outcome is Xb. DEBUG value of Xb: 0.29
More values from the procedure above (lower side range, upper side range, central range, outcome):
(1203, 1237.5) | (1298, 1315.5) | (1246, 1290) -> 0.093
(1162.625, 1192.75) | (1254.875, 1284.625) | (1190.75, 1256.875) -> 0.184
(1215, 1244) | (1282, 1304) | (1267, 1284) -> -0.066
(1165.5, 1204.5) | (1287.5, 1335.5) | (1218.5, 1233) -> 0.140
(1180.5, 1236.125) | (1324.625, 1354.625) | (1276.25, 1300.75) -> -0.070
